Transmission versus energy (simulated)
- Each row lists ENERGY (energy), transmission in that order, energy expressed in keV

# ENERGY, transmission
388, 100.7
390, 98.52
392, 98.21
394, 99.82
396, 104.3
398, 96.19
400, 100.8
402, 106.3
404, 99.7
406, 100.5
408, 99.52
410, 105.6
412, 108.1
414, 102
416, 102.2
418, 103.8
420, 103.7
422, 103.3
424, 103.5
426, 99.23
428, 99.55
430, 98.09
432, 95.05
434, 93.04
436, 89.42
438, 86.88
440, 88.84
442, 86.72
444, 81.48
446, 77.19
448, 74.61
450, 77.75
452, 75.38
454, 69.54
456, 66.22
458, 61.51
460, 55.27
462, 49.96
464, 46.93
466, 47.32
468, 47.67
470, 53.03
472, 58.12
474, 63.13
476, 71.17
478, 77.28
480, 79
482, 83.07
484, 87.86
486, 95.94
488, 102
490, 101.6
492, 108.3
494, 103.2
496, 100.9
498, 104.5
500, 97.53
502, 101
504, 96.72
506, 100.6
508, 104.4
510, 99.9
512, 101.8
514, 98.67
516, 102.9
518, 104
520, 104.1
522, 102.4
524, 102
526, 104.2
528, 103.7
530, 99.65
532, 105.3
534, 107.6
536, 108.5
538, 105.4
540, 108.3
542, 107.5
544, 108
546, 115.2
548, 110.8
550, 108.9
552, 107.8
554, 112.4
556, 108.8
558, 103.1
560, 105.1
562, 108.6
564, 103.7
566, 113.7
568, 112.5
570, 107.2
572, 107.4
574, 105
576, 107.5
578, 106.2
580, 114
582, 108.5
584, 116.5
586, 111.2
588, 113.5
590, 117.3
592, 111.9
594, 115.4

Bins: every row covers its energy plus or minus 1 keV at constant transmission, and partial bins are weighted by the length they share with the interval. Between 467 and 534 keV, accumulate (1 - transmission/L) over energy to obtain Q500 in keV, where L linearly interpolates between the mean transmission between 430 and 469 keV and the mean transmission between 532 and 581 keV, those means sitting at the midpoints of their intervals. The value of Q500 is -2.1 keV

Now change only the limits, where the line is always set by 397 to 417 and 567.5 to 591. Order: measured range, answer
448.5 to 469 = 8.71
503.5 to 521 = 0.92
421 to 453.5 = 4.54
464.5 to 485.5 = 7.66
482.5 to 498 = 0.94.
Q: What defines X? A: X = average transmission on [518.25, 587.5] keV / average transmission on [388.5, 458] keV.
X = 1.2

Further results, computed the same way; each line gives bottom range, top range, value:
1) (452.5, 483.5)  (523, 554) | 1.71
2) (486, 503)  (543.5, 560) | 1.07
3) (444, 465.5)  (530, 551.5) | 1.64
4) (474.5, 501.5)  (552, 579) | 1.16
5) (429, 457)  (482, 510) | 1.20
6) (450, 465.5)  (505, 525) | 1.66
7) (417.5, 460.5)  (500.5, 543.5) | 1.20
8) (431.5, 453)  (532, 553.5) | 1.29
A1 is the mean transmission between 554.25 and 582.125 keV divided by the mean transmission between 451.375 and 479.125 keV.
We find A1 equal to 1.80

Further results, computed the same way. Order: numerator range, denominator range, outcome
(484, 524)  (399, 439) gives 1.01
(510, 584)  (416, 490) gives 1.34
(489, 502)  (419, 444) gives 1.08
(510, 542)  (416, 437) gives 1.05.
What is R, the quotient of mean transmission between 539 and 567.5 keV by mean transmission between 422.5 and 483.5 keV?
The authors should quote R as 1.44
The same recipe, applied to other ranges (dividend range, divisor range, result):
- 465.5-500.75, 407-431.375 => 0.81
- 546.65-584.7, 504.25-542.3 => 1.05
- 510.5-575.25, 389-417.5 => 1.05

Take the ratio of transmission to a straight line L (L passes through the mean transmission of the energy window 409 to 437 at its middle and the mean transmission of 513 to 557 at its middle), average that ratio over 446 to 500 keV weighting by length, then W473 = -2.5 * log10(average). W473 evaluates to 0.33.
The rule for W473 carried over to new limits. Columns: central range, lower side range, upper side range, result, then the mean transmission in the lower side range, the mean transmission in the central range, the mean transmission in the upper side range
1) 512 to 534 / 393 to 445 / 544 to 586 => 0.033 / 98.4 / 103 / 109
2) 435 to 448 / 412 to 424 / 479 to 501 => 0.199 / 103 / 84.3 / 96.7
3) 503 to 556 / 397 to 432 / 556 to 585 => 0.017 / 102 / 105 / 109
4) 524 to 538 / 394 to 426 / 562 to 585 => 0.029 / 102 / 105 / 109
